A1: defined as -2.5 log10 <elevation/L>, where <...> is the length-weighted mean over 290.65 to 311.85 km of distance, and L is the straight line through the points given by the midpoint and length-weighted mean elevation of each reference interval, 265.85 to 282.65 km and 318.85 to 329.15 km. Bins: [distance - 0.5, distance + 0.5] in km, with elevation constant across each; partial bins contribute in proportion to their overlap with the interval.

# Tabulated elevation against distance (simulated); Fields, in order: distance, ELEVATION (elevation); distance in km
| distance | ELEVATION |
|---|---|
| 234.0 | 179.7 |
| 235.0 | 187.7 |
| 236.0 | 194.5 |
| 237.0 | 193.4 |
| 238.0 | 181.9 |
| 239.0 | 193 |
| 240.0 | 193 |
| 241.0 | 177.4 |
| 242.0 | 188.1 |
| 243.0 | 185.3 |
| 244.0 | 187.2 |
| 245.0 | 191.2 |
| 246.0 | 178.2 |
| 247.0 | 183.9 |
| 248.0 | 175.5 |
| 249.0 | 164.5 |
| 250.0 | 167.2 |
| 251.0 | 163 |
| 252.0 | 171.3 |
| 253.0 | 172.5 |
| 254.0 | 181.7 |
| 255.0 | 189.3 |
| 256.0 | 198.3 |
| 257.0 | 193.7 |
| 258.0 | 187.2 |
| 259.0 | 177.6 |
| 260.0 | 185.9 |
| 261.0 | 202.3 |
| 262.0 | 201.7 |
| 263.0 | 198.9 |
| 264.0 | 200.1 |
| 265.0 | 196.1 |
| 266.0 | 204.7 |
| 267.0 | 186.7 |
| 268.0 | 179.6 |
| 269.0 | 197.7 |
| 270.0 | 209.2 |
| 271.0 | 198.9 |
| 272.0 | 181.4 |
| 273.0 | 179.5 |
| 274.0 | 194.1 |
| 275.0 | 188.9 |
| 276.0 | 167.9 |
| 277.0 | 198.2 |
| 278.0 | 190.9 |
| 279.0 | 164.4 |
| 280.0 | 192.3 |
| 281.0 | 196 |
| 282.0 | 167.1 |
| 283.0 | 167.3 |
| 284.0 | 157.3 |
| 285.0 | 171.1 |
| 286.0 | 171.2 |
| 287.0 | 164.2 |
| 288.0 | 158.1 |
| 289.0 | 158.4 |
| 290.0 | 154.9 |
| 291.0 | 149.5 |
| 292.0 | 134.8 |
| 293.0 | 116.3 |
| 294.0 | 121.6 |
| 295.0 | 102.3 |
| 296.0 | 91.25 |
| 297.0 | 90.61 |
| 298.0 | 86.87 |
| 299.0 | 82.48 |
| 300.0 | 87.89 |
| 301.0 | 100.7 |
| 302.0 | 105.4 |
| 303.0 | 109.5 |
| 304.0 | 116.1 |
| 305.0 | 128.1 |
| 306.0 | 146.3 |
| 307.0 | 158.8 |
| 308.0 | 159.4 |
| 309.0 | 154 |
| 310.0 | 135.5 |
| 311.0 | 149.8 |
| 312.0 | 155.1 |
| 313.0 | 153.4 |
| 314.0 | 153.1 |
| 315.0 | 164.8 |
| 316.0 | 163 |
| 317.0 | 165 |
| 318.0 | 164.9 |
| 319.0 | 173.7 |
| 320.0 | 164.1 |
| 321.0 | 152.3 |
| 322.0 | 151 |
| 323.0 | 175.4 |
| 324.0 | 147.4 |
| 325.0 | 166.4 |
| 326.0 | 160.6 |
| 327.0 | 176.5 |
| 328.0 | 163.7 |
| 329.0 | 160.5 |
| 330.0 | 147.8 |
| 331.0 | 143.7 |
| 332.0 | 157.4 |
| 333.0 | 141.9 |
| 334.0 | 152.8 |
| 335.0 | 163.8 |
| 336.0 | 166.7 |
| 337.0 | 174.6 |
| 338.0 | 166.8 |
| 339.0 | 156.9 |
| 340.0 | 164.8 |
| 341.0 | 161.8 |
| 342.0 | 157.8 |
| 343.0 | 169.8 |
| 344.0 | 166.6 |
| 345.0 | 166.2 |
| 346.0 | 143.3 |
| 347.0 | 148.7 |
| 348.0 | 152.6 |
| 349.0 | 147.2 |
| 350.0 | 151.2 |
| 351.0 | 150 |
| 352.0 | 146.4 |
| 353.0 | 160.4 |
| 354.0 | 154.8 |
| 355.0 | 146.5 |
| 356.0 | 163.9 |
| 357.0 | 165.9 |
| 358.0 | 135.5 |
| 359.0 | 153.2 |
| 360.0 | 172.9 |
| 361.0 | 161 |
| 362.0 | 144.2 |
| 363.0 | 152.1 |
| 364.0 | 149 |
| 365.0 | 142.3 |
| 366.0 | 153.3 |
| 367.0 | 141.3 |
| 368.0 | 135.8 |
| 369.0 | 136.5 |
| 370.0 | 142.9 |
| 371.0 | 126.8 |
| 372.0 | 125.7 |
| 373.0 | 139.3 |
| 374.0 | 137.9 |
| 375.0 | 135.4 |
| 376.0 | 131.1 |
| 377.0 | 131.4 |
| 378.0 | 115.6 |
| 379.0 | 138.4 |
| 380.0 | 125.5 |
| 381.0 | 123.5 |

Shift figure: 0.39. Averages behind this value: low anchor 188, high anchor 163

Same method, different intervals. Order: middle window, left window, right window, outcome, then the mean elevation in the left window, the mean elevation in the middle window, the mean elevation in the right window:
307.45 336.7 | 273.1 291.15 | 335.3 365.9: 0.036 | 173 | 158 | 156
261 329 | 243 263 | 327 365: 0.087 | 183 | 158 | 156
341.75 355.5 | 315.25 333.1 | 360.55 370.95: -0.022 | 160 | 154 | 145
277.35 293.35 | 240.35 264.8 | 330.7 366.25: 0.068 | 184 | 164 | 156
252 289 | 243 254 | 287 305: -0.239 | 176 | 185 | 117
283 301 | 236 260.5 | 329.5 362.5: 0.302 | 183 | 130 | 156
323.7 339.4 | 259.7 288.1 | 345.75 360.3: 0.015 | 186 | 159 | 153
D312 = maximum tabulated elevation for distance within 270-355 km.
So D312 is 209.2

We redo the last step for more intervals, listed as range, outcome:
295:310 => 159.4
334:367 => 174.6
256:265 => 202.3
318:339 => 176.5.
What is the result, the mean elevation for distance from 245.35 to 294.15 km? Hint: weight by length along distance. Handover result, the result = 178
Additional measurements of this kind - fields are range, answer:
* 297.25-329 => 144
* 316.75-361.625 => 158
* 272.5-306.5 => 144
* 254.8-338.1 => 160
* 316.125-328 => 163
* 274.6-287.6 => 176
